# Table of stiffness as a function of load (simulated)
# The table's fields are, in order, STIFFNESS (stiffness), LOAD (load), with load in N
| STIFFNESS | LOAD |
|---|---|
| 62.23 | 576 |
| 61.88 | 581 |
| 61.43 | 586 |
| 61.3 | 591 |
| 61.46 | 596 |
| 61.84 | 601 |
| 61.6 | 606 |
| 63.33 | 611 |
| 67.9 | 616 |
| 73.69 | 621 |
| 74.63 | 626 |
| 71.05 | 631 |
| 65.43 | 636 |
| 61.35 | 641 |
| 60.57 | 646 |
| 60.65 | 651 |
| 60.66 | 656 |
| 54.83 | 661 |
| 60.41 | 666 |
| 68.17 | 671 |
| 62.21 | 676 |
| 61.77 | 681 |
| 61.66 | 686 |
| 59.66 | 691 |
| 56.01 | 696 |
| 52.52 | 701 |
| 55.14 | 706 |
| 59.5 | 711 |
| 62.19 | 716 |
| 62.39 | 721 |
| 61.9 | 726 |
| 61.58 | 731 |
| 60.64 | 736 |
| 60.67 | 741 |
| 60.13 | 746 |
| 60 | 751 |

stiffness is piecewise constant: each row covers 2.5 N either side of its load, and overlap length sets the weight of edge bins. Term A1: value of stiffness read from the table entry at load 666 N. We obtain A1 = 60.41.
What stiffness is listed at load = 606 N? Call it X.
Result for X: 61.6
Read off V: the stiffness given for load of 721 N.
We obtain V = 62.39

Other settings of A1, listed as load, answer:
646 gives 60.57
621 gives 73.69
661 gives 54.83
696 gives 56.01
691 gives 59.66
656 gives 60.66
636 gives 65.43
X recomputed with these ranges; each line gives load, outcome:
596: 61.46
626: 74.63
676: 62.21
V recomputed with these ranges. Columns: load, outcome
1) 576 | 62.23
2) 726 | 61.9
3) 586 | 61.43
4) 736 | 60.64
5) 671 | 68.17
